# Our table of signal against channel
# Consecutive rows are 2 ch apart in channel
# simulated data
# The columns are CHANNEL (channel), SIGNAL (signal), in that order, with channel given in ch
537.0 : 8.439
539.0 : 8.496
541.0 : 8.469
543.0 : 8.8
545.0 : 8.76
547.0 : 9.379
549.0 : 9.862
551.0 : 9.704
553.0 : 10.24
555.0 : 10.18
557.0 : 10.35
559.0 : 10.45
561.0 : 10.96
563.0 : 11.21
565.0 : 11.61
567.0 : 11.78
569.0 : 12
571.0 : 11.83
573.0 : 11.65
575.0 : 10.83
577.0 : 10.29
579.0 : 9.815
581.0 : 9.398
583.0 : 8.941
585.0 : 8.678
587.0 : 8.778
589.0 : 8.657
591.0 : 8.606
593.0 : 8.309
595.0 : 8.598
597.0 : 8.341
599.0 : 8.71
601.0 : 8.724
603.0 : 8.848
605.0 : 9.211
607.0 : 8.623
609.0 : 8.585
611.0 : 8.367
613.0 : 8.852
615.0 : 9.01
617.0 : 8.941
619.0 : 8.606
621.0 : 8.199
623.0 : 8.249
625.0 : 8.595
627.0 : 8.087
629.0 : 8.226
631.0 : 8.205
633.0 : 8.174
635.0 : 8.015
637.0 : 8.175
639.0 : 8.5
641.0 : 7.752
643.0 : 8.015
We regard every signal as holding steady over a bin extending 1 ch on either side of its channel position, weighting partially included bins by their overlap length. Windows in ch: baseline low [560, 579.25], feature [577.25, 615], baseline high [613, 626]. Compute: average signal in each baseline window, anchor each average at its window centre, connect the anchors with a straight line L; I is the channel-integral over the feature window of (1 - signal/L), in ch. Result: 3.9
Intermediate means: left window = 11.3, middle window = 8.82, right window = 8.62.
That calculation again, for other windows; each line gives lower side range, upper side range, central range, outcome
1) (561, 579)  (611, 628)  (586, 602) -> 2.2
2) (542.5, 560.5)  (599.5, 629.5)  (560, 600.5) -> -2.8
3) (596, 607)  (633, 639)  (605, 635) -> -0.2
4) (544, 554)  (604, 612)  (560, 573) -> -3.1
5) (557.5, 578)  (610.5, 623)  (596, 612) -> 1.1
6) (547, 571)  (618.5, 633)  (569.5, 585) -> -0.4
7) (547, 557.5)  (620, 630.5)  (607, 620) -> -0.3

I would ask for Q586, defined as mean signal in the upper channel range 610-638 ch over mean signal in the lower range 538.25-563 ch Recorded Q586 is 0.9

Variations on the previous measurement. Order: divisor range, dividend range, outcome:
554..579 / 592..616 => 0.79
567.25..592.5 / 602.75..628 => 0.86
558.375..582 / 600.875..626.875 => 0.79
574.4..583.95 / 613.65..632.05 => 0.86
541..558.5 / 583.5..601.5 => 0.90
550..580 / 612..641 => 0.77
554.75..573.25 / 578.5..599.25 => 0.78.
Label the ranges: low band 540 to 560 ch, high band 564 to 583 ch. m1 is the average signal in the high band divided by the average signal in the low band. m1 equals 1.1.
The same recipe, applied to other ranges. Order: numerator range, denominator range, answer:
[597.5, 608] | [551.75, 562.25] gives 0.84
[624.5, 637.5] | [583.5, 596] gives 0.95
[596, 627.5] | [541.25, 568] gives 0.85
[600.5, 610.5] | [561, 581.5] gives 0.79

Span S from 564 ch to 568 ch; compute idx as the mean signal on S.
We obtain 11.7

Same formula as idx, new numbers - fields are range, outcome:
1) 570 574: 11.7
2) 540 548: 8.85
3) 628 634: 8.2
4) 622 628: 8.31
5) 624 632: 8.28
